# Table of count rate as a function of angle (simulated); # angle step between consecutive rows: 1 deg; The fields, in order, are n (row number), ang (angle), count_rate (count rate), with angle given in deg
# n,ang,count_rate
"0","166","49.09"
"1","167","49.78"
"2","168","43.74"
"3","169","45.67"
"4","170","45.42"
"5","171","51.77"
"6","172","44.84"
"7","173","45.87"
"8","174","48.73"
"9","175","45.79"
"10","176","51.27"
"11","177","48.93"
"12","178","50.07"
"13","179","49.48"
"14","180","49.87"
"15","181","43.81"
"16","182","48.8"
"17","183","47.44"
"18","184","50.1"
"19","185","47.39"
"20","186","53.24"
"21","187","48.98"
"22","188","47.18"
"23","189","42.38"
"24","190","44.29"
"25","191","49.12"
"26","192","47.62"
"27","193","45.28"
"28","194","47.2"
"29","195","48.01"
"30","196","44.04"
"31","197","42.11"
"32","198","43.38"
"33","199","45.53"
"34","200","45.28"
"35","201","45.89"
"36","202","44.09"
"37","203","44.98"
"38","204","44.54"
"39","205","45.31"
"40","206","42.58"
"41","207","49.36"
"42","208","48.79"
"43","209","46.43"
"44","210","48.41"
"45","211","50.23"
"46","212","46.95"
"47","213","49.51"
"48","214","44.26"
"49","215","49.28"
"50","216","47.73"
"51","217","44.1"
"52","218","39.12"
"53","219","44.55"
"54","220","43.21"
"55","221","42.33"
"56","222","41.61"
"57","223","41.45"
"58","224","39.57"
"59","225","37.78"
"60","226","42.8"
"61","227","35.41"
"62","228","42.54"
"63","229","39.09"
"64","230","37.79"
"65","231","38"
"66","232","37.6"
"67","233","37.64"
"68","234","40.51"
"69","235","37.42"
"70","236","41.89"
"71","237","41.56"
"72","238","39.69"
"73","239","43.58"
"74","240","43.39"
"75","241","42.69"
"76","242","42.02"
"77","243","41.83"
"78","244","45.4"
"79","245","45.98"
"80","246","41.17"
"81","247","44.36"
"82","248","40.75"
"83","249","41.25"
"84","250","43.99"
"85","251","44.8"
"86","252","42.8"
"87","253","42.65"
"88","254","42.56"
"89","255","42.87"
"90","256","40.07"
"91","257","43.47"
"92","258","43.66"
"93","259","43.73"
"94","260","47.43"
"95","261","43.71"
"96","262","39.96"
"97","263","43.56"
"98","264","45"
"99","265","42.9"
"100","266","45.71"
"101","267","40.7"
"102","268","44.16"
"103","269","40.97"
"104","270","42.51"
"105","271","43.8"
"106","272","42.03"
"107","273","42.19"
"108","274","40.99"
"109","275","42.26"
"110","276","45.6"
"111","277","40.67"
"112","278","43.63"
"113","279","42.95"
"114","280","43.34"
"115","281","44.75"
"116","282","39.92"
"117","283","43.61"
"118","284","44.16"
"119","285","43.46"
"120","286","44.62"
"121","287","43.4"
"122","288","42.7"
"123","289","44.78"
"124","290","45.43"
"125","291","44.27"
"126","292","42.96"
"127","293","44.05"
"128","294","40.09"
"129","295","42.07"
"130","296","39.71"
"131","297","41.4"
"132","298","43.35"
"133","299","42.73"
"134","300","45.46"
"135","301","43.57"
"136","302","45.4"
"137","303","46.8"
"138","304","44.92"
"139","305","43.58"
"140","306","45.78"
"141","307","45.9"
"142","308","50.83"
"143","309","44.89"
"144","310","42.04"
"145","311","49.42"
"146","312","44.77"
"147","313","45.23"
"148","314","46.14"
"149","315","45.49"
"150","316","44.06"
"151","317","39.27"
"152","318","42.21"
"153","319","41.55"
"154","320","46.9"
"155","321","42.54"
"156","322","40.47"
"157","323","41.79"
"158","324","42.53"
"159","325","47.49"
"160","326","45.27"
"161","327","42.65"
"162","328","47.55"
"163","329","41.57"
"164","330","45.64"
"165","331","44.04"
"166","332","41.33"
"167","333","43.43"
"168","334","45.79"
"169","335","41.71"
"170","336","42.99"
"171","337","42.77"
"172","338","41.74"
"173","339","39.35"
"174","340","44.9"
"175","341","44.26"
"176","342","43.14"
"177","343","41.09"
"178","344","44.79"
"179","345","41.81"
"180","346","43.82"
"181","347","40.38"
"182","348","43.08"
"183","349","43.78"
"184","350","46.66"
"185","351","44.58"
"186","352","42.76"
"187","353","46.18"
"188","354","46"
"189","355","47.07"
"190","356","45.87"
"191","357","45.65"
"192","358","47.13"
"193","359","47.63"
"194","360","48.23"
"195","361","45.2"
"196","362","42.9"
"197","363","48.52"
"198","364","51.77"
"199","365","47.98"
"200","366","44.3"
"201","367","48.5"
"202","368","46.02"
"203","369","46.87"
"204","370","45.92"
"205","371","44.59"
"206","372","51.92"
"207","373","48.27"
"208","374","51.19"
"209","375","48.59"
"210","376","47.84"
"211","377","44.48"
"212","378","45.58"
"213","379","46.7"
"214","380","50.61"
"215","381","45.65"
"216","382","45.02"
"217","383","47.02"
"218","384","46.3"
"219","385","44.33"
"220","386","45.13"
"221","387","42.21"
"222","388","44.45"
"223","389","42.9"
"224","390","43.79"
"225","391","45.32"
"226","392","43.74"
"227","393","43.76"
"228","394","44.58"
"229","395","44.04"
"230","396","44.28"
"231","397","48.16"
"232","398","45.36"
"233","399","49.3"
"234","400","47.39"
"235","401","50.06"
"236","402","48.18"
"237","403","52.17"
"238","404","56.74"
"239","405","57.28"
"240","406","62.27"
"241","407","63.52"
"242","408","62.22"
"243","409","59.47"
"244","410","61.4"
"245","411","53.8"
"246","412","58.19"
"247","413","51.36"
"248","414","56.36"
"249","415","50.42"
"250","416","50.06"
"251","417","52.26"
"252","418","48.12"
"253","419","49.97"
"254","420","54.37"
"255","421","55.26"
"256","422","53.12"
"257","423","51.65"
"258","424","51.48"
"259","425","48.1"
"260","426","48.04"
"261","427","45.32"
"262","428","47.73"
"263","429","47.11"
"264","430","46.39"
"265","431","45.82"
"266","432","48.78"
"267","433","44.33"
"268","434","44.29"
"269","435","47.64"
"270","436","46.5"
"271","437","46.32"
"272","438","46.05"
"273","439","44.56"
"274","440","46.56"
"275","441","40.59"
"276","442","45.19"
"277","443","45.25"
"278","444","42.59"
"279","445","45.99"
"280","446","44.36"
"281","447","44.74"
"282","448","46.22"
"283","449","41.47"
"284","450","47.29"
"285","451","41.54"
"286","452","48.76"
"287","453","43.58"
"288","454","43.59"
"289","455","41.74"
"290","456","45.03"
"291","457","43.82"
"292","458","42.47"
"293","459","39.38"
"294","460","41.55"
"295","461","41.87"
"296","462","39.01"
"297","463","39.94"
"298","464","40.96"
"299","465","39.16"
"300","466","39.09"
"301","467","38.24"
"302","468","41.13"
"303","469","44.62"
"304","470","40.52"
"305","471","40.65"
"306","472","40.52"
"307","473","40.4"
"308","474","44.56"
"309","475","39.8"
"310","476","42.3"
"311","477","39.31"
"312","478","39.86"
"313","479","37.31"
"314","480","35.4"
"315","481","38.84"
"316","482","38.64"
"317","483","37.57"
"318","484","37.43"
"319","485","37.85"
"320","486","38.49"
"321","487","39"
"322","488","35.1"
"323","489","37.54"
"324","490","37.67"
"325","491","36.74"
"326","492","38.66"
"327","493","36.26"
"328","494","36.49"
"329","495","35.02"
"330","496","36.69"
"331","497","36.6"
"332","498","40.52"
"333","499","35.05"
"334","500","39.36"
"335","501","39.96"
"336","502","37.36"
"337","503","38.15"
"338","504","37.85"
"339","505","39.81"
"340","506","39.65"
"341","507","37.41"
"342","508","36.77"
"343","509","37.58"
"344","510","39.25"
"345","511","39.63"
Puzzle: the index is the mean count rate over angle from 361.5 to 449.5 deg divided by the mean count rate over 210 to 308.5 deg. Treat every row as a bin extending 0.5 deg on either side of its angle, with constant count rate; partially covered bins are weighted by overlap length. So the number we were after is 1.12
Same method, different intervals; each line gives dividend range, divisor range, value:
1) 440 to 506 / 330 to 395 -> 0.89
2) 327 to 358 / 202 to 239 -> 1.02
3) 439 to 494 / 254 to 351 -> 0.94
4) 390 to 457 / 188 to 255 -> 1.12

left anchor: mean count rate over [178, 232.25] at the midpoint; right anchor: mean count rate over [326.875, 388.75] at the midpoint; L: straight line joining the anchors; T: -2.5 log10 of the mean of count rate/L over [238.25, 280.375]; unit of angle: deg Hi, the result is 0.052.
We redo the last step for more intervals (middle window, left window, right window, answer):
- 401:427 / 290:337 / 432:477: -0.24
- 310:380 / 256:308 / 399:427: 0.08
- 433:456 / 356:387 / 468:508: -0.08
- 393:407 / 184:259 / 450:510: -0.22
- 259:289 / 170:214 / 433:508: 0.05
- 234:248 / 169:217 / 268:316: 0.08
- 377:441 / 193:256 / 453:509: -0.21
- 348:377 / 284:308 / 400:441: 0.02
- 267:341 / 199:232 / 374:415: 0.07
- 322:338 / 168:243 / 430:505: -0.01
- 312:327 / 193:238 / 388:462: 0.05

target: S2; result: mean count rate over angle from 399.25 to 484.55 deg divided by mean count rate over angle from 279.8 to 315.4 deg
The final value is 1.0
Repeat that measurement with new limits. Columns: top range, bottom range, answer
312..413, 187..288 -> 1.07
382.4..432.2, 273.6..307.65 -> 1.15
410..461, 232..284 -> 1.11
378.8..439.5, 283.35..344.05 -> 1.13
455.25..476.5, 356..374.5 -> 0.87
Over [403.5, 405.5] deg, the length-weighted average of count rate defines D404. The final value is 57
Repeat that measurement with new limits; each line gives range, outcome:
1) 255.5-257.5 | 41.8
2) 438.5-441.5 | 43.9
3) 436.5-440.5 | 45.9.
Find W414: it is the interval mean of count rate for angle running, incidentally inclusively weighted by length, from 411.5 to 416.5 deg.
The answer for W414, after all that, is 53.3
